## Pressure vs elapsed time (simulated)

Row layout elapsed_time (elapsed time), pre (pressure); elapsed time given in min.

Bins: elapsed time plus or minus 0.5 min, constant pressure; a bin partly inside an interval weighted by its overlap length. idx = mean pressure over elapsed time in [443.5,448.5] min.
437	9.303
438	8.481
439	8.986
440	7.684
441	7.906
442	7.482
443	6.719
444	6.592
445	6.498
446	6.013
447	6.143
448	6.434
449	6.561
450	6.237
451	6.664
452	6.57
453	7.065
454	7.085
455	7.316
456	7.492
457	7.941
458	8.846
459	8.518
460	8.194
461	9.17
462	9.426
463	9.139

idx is 6.34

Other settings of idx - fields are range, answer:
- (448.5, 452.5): 6.51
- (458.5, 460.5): 8.36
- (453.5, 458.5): 7.74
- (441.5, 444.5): 6.93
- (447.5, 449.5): 6.5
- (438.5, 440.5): 8.34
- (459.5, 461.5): 8.68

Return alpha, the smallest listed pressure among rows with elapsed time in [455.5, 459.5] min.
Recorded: 7.492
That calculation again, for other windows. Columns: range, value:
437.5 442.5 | 7.482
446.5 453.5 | 6.143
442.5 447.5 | 6.013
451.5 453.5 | 6.57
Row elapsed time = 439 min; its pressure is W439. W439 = 8.986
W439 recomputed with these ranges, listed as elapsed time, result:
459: 8.518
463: 9.139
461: 9.17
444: 6.592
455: 7.316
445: 6.498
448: 6.434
